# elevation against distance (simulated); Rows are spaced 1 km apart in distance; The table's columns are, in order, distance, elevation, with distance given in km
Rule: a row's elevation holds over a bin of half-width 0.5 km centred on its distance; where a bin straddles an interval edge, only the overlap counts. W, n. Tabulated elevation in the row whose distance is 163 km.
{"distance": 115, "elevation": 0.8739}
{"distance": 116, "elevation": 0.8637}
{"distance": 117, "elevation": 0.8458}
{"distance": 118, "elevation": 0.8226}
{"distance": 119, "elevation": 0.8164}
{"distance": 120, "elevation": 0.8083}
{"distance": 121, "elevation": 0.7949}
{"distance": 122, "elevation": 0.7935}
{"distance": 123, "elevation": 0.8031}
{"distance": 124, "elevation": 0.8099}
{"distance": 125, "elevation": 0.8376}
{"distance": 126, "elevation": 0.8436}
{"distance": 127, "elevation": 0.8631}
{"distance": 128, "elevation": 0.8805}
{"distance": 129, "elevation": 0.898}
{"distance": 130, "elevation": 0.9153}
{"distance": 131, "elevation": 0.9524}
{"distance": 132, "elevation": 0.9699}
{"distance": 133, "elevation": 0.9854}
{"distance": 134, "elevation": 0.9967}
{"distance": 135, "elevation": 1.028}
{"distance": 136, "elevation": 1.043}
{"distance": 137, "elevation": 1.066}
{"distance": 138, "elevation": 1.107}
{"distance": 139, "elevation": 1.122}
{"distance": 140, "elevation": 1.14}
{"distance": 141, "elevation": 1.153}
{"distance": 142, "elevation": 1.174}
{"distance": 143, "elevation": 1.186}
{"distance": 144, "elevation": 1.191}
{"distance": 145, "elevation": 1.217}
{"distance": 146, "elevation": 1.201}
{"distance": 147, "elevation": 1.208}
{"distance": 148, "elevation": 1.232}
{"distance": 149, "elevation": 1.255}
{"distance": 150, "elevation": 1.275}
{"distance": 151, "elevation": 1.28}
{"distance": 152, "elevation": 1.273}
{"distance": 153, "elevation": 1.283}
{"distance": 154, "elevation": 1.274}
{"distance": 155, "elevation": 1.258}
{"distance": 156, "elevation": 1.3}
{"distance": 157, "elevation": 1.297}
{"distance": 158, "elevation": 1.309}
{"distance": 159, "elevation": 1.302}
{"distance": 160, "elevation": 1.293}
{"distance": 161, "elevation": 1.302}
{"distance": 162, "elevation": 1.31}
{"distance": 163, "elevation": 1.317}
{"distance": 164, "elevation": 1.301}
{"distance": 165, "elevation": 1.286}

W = 1.317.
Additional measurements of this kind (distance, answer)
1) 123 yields 0.8031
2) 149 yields 1.255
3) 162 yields 1.31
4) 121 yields 0.7949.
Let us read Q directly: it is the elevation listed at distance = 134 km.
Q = 0.9967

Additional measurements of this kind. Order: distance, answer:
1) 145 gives 1.217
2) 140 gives 1.14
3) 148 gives 1.232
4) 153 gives 1.283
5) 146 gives 1.201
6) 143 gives 1.186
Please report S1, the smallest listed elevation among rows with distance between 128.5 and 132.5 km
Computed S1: 0.898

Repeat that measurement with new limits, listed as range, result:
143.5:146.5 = 1.191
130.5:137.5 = 0.9524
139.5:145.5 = 1.14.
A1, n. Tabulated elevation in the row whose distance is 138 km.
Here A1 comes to 1.107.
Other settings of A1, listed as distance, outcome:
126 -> 0.8436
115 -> 0.8739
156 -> 1.3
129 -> 0.898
